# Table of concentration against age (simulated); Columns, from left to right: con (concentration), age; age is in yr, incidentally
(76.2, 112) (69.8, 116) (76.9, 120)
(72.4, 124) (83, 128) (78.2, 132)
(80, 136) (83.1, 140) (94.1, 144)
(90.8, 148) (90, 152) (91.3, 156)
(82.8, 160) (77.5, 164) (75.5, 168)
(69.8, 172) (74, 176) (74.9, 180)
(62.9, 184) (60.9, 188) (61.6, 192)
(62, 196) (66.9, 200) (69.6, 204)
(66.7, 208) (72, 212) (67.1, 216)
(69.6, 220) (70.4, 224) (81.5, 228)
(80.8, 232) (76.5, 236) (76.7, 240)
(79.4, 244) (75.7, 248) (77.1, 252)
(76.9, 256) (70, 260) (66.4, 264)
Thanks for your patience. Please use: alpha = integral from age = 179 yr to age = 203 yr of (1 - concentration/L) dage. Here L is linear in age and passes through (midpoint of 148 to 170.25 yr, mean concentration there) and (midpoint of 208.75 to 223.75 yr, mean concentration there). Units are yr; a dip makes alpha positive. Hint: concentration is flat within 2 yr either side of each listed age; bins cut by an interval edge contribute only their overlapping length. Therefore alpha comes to 3.5 yr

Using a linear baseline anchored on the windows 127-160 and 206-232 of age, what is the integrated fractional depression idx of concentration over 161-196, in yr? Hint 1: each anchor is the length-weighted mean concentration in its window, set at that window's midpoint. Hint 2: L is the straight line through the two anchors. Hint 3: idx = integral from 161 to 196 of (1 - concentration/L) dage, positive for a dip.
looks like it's 4.5 yr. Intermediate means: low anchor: 86.2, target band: 69.6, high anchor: 72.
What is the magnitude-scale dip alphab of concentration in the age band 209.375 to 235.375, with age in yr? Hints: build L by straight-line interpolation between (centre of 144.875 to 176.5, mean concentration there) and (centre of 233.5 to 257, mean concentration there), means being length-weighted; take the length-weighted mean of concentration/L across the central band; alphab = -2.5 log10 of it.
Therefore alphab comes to 0.071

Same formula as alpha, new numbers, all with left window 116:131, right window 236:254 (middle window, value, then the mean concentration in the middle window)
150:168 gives -1.79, 84.3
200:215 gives 1.56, 68.9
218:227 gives 0.67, 71.3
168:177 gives 0.50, 72.5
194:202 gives 1.29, 64.5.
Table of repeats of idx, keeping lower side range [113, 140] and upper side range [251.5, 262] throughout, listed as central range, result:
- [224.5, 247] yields -1.0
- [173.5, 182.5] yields 0.3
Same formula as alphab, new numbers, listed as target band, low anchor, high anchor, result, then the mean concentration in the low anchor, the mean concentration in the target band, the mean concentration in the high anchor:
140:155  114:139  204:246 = -0.18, 77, 90.5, 73.9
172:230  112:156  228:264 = 0.15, 82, 68.6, 76.3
